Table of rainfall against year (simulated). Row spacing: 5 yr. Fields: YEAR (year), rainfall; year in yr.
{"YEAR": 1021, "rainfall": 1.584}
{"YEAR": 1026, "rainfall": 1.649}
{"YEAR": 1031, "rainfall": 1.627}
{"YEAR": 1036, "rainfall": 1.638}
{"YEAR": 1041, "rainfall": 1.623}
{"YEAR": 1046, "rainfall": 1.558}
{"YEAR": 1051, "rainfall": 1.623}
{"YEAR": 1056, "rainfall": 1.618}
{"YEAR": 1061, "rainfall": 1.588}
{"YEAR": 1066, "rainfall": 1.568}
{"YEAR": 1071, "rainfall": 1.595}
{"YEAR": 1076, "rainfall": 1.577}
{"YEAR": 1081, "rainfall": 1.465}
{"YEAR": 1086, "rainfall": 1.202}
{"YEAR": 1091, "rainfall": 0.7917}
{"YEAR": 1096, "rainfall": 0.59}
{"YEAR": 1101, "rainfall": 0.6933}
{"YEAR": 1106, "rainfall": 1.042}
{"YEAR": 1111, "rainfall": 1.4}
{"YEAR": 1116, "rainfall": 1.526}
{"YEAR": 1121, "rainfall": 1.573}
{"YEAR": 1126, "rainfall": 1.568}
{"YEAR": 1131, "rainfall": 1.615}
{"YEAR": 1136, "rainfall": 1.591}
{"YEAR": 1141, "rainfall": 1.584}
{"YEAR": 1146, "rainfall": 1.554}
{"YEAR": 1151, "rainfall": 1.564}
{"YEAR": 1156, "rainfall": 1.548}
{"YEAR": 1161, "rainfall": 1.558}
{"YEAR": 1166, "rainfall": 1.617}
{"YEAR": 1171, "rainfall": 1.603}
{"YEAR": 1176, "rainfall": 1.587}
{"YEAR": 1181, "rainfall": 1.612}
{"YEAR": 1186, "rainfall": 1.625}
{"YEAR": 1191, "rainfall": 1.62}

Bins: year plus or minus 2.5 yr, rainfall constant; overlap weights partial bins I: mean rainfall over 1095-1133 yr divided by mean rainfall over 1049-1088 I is 0.83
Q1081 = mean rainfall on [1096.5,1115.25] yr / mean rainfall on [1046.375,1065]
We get 0.7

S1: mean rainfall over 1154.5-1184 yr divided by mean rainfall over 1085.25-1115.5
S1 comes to 1.6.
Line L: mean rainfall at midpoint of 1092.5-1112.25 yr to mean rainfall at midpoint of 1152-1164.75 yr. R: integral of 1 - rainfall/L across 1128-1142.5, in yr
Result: -3.5 yr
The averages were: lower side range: 0.895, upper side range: 1.56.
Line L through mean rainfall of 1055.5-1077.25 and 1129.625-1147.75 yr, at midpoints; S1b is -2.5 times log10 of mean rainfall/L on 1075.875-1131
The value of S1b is 0.282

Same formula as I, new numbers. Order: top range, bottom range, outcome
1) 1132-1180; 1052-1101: 1.21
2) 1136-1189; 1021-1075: 0.99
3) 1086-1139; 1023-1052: 0.77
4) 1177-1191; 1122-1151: 1.02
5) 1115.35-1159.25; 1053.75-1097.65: 1.17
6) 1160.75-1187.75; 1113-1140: 1.02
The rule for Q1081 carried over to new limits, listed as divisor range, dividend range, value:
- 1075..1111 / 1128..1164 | 1.49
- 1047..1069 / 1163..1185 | 1.01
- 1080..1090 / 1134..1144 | 1.29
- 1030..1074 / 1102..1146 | 0.91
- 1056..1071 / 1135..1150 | 0.99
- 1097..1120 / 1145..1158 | 1.35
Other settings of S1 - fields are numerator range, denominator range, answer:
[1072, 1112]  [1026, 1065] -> 0.68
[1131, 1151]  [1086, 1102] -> 2.05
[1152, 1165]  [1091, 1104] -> 2.28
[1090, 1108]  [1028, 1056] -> 0.48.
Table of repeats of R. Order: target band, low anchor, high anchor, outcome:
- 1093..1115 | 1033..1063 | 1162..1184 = 8.73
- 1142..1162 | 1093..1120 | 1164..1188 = -1.91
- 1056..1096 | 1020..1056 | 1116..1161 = 5.97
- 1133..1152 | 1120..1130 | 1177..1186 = 0.15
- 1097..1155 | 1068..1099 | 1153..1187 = -0.34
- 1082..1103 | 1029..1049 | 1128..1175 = 9.59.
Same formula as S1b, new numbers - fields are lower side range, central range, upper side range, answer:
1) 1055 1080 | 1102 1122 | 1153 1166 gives 0.19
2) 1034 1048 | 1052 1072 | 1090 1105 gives -0.25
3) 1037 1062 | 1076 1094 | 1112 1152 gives 0.31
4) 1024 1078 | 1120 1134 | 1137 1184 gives 0.00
